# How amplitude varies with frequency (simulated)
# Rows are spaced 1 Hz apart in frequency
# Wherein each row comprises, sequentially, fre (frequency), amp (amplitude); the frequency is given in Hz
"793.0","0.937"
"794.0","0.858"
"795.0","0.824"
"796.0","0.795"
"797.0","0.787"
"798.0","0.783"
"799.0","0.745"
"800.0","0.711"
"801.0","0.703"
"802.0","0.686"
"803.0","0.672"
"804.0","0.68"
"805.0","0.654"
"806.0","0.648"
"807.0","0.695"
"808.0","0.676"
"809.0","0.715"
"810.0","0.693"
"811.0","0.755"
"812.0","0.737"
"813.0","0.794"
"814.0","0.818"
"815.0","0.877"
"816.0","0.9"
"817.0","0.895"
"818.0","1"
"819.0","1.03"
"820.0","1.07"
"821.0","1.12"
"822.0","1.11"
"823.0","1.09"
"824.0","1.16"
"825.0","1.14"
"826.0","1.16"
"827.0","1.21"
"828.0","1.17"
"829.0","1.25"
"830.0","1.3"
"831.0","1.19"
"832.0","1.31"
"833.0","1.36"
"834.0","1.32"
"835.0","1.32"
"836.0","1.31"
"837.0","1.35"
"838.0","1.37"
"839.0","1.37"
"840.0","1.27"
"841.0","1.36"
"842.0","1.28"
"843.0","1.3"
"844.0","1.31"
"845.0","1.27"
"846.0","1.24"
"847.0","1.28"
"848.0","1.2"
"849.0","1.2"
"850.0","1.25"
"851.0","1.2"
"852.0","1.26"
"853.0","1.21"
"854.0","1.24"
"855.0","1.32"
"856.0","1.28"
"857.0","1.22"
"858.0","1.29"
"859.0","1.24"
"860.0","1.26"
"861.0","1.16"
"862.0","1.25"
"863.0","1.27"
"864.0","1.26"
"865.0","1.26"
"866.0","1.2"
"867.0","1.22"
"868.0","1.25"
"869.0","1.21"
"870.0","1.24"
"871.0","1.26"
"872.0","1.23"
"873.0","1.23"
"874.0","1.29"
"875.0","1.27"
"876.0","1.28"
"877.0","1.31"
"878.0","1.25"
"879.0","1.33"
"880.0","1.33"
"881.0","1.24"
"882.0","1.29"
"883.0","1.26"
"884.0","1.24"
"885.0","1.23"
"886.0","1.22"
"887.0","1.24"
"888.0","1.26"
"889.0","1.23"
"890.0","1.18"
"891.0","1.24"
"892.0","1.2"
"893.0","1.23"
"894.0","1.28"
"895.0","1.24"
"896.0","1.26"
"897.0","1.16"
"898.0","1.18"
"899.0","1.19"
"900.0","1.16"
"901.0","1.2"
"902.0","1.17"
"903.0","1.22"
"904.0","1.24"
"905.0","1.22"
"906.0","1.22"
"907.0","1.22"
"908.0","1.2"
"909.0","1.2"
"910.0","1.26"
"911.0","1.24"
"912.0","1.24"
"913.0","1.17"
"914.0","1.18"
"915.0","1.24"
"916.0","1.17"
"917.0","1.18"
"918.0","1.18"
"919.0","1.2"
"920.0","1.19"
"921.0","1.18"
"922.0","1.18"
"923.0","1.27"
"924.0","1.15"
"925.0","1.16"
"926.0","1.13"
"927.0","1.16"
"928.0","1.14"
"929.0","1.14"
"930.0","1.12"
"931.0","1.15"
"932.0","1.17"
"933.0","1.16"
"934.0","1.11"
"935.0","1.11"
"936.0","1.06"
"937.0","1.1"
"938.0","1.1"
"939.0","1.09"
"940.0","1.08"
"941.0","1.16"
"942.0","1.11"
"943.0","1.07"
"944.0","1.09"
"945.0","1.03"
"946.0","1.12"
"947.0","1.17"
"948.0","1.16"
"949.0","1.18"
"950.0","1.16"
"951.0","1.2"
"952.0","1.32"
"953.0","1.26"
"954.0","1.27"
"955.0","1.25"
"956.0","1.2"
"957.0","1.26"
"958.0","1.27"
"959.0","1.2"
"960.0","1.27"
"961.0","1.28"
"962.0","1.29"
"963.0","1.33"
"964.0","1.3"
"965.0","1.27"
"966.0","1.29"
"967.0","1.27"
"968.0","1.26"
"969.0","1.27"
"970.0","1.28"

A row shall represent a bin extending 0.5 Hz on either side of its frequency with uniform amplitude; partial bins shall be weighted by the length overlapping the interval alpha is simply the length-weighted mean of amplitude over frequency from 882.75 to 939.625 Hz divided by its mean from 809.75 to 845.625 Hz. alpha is 1.0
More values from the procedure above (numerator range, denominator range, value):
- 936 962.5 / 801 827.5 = 1.34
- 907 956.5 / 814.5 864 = 0.96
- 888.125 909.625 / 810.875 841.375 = 1.07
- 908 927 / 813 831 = 1.11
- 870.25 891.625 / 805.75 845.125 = 1.15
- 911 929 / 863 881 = 0.94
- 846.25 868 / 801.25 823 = 1.50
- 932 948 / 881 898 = 0.90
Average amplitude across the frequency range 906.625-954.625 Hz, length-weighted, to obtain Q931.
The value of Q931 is 1.17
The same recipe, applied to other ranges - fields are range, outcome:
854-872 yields 1.25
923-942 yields 1.13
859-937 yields 1.21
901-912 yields 1.22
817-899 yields 1.24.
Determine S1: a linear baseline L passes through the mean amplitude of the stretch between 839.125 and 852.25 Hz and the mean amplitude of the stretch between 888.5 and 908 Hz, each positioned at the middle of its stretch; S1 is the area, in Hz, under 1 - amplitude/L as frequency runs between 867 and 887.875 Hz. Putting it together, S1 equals -0.4 Hz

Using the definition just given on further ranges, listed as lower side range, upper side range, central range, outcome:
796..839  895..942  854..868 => -2.5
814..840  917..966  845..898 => -3.2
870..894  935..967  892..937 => 1.4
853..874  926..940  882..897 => -0.5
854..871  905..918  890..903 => 0.1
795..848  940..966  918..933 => 0.0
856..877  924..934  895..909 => -0.2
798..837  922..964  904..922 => -1.3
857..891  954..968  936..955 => 1.7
